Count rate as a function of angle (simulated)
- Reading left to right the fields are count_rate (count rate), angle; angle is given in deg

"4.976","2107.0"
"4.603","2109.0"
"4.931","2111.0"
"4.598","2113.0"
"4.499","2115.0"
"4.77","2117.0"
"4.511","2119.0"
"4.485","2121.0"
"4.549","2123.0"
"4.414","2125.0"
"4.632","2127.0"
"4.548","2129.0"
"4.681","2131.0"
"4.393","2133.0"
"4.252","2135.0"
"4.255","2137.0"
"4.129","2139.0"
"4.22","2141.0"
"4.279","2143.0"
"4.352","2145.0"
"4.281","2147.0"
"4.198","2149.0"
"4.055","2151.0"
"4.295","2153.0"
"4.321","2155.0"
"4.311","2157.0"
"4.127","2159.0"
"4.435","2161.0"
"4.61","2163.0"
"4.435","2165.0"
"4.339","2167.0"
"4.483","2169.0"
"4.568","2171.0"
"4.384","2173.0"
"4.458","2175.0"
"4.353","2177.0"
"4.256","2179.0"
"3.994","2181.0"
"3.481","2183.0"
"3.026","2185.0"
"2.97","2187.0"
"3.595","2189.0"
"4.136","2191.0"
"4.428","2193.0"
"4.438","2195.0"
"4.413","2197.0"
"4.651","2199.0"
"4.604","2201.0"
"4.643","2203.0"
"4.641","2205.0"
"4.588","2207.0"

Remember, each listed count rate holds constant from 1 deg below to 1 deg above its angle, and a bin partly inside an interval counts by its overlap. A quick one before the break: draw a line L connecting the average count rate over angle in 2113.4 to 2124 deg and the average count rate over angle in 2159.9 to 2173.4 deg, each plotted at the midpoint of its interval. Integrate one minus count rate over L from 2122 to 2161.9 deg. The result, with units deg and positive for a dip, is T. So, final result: 1.6 deg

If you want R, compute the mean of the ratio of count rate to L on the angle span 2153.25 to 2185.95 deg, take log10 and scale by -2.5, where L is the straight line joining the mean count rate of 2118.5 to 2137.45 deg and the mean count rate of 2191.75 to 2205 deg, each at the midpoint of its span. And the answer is 0.07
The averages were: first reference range 4.48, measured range 4.23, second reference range 4.53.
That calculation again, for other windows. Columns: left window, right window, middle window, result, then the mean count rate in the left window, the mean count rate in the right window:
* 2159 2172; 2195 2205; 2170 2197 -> 0.125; 4.45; 4.57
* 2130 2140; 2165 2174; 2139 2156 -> 0.034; 4.34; 4.44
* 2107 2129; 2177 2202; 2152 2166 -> -0.023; 4.61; 4.01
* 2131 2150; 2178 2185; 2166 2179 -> -0.137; 4.28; 3.78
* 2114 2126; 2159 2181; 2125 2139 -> 0.017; 4.54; 4.4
